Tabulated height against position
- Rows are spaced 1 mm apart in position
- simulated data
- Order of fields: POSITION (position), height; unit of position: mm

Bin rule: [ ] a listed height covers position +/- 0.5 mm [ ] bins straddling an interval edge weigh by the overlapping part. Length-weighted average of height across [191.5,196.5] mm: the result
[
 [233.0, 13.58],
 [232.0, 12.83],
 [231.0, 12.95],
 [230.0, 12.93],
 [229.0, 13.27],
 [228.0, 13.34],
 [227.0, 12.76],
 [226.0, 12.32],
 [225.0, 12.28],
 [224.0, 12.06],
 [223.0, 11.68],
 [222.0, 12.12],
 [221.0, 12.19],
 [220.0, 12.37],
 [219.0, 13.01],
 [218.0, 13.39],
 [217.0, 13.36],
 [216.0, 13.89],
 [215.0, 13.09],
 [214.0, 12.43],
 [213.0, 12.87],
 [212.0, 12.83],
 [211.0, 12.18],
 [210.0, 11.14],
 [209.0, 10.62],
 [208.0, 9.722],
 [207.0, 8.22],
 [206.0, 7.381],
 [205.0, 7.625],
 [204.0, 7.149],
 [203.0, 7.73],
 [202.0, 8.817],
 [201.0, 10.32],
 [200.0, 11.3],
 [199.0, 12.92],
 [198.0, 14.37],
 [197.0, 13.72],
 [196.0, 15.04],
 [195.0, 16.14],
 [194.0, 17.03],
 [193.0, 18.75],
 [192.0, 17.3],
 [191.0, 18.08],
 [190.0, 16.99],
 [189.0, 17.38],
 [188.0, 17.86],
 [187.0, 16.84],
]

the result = 16.9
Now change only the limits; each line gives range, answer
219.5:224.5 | 12.1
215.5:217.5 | 13.6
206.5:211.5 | 10.4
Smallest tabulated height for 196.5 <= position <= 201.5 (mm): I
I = 10.32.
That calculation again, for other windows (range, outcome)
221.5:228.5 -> 11.68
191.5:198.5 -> 13.72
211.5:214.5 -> 12.43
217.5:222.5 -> 12.12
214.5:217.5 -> 13.09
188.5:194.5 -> 16.99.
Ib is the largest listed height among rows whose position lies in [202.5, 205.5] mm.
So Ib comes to 7.73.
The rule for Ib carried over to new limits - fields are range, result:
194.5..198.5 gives 16.14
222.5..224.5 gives 12.06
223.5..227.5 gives 12.76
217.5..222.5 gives 13.39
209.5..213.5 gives 12.87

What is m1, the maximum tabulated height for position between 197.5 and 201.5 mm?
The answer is 14.37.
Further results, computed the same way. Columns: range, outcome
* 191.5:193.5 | 18.75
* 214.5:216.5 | 13.89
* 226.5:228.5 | 13.34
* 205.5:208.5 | 9.722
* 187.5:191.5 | 18.08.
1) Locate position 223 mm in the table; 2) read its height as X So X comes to 11.68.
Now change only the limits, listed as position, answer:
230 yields 12.93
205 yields 7.625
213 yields 12.87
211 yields 12.18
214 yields 12.43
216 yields 13.89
